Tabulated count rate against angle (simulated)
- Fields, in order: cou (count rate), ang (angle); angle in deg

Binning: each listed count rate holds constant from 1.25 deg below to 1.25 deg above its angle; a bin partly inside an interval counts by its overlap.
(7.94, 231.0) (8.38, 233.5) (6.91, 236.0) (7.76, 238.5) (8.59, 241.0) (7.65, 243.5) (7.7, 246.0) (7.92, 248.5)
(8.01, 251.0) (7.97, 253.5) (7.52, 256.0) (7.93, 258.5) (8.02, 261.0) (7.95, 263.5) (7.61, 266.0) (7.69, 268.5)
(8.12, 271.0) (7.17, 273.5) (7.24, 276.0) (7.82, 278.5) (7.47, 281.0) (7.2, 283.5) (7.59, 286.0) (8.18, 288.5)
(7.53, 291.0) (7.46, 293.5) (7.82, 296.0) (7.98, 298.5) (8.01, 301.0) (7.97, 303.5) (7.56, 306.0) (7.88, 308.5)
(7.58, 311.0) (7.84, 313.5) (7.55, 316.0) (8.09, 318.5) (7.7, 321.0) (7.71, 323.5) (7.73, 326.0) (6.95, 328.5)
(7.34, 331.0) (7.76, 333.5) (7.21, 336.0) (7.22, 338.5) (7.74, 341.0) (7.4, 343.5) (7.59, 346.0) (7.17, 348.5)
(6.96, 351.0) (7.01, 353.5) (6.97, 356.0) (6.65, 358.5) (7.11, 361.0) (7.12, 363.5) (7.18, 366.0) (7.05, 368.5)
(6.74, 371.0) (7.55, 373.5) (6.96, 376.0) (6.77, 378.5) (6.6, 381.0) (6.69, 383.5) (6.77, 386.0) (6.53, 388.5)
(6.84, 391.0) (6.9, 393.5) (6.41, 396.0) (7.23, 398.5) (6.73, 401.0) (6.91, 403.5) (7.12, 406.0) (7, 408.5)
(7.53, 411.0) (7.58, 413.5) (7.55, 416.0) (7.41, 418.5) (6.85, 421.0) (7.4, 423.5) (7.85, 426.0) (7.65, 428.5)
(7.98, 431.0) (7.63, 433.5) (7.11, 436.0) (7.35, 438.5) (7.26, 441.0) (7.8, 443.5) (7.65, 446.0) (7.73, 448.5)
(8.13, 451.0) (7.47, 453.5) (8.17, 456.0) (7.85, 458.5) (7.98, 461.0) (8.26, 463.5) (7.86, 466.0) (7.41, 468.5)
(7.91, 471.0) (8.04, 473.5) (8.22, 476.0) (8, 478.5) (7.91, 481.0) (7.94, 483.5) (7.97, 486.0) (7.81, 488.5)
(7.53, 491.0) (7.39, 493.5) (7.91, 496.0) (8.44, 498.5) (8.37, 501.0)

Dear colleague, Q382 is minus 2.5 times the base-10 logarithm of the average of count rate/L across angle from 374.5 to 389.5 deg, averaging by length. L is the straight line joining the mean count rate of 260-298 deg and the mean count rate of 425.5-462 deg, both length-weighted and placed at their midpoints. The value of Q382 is 0.14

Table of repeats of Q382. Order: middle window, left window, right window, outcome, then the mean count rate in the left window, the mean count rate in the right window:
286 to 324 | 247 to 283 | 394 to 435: -0.02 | 7.73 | 7.29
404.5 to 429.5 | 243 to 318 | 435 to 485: 0.06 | 7.74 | 7.81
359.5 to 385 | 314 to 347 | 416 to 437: 0.08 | 7.54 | 7.49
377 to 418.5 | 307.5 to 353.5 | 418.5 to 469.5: 0.10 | 7.51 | 7.66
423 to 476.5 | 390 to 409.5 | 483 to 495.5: -0.06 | 6.89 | 7.73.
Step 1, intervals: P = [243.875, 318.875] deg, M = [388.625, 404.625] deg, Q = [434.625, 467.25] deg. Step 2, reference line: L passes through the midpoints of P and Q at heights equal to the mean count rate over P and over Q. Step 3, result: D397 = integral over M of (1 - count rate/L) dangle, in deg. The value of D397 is 1.9 deg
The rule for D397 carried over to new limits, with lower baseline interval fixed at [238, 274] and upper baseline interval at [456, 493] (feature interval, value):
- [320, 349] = 1.5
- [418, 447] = 1.5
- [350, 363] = 1.5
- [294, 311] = 0.1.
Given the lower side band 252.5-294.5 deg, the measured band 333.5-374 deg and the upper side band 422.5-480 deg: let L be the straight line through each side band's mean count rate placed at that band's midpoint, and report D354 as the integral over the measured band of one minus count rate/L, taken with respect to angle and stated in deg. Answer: 2.8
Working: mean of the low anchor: 7.67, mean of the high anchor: 7.77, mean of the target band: 7.18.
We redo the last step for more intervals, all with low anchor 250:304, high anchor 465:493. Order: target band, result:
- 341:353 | 0.7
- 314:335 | 0.4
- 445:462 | 0.0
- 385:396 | 1.5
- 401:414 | 1.1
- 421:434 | 0.3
